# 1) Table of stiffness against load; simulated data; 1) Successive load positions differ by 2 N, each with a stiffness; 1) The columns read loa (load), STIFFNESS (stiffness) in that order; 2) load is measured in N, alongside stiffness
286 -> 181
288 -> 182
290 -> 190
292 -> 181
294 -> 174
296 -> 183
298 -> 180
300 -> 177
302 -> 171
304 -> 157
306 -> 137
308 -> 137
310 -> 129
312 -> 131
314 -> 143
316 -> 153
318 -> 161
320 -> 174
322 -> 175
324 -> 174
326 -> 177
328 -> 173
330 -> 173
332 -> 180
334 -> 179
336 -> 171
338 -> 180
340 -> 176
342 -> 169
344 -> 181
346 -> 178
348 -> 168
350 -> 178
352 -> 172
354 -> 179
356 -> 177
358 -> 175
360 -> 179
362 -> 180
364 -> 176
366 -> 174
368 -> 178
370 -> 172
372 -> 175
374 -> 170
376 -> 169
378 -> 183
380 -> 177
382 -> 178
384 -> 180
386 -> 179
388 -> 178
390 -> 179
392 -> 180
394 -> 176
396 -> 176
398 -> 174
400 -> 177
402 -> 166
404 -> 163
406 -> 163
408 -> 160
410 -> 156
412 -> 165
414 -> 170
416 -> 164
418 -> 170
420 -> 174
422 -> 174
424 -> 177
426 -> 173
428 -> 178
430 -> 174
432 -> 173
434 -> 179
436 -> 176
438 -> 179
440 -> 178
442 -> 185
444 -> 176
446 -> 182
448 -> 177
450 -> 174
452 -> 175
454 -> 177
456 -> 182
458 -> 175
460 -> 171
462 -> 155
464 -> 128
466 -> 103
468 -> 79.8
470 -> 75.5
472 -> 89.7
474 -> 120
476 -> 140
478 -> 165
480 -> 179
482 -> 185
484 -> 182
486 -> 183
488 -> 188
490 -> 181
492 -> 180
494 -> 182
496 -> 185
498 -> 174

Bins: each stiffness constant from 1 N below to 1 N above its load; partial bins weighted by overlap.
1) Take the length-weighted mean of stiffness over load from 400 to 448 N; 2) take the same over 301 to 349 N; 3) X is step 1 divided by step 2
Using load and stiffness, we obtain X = 1.0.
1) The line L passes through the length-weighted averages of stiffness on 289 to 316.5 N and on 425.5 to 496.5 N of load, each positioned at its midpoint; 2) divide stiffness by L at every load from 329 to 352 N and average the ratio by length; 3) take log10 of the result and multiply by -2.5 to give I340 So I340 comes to -0.09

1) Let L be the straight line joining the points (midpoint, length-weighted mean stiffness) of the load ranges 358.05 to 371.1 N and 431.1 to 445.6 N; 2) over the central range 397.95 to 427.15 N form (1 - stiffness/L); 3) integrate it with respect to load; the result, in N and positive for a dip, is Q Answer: 1.53 N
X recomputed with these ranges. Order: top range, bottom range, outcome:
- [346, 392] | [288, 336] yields 1.06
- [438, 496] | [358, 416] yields 0.93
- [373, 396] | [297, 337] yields 1.09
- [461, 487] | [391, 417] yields 0.82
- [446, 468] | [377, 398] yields 0.89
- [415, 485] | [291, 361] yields 0.96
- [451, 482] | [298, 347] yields 0.86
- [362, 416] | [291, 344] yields 1.04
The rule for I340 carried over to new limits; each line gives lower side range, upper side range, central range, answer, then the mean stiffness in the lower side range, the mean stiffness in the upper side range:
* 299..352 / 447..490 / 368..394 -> -0.102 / 166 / 153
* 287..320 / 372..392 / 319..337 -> -0.053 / 162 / 177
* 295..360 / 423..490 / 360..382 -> -0.062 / 168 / 162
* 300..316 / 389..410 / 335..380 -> -0.104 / 146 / 171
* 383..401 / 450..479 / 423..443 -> -0.138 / 178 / 140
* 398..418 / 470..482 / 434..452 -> -0.180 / 166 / 137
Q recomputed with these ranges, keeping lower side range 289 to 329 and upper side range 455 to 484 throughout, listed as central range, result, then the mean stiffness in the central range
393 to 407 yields -1.86 N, 171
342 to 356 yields -1.55 N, 176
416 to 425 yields -1.52 N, 173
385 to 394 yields -1.57 N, 179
